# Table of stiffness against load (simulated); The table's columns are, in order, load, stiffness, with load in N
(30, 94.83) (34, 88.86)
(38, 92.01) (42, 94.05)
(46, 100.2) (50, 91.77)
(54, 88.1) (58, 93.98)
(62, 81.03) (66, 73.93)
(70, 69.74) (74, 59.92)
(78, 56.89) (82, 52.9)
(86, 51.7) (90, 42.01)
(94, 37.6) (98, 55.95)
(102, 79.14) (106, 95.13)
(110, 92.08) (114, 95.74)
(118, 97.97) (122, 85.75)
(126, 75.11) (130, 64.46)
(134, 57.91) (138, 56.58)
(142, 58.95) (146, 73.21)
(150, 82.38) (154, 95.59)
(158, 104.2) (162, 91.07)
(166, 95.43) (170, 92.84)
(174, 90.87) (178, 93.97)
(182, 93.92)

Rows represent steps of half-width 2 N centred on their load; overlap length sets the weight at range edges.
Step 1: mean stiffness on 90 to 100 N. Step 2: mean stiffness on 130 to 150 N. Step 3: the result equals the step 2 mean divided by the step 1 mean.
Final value 1.40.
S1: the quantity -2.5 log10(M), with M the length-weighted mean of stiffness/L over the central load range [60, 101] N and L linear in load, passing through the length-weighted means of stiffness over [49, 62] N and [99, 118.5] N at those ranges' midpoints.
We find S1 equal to 0.46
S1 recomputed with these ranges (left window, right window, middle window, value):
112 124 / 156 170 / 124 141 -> 0.43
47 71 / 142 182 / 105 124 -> -0.07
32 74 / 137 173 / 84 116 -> 0.23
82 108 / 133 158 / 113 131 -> -0.25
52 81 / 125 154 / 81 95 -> 0.49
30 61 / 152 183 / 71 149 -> 0.35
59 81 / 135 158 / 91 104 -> 0.25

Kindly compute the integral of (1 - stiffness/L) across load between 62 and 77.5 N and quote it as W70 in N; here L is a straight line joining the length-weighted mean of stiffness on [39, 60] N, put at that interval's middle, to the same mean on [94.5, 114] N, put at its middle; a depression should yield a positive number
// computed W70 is 3.5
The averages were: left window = 93.5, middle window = 68.5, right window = 78.8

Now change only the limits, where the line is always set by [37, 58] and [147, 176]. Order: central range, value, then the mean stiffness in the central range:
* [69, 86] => 6.4 N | 58.3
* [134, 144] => 3.8 N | 57.8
